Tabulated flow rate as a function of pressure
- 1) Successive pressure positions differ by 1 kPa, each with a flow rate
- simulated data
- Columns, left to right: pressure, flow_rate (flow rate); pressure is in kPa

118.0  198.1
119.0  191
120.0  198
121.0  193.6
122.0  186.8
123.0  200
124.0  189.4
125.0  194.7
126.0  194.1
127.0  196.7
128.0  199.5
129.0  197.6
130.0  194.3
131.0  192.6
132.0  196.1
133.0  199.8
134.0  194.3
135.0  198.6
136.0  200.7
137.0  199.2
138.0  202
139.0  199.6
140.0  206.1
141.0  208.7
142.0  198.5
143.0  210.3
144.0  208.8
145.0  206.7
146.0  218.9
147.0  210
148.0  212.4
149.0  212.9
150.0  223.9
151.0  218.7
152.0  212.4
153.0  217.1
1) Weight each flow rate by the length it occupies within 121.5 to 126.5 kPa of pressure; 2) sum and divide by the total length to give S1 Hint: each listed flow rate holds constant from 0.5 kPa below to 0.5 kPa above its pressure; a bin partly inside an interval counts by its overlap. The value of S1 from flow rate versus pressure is 193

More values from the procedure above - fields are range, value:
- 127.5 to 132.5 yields 196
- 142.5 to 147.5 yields 211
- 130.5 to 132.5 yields 194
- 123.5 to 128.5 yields 195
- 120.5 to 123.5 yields 193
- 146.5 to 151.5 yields 216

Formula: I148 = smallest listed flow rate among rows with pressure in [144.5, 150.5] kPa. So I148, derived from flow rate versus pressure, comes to 206.7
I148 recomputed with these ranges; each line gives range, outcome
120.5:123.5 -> 186.8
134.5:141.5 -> 198.6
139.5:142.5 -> 198.5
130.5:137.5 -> 192.6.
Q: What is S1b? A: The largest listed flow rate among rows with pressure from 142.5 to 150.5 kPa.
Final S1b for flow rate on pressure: 223.9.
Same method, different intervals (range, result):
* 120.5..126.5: 200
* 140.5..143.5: 210.3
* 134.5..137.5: 200.7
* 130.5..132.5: 196.1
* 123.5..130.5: 199.5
